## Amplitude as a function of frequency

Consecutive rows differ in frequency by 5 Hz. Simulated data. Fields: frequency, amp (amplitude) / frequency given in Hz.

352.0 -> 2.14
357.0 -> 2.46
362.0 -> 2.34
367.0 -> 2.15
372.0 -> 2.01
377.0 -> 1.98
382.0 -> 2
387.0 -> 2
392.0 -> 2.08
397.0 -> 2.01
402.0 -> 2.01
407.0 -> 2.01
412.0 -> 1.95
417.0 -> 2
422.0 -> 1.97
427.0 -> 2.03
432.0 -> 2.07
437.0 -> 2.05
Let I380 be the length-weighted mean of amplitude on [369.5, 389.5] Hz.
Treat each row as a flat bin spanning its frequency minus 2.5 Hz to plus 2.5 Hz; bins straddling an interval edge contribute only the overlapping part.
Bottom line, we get 2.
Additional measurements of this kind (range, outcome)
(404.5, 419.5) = 1.99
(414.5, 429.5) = 2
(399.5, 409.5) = 2.01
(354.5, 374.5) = 2.24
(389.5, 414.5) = 2.01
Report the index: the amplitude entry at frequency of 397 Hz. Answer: 2.01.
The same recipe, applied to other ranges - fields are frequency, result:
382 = 2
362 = 2.34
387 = 2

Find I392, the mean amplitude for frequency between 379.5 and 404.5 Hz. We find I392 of 2.02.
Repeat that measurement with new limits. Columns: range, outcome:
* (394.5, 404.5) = 2.01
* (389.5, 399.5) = 2.04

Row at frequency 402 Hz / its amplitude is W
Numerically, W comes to 2.01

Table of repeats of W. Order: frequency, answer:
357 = 2.46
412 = 1.95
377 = 1.98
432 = 2.07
